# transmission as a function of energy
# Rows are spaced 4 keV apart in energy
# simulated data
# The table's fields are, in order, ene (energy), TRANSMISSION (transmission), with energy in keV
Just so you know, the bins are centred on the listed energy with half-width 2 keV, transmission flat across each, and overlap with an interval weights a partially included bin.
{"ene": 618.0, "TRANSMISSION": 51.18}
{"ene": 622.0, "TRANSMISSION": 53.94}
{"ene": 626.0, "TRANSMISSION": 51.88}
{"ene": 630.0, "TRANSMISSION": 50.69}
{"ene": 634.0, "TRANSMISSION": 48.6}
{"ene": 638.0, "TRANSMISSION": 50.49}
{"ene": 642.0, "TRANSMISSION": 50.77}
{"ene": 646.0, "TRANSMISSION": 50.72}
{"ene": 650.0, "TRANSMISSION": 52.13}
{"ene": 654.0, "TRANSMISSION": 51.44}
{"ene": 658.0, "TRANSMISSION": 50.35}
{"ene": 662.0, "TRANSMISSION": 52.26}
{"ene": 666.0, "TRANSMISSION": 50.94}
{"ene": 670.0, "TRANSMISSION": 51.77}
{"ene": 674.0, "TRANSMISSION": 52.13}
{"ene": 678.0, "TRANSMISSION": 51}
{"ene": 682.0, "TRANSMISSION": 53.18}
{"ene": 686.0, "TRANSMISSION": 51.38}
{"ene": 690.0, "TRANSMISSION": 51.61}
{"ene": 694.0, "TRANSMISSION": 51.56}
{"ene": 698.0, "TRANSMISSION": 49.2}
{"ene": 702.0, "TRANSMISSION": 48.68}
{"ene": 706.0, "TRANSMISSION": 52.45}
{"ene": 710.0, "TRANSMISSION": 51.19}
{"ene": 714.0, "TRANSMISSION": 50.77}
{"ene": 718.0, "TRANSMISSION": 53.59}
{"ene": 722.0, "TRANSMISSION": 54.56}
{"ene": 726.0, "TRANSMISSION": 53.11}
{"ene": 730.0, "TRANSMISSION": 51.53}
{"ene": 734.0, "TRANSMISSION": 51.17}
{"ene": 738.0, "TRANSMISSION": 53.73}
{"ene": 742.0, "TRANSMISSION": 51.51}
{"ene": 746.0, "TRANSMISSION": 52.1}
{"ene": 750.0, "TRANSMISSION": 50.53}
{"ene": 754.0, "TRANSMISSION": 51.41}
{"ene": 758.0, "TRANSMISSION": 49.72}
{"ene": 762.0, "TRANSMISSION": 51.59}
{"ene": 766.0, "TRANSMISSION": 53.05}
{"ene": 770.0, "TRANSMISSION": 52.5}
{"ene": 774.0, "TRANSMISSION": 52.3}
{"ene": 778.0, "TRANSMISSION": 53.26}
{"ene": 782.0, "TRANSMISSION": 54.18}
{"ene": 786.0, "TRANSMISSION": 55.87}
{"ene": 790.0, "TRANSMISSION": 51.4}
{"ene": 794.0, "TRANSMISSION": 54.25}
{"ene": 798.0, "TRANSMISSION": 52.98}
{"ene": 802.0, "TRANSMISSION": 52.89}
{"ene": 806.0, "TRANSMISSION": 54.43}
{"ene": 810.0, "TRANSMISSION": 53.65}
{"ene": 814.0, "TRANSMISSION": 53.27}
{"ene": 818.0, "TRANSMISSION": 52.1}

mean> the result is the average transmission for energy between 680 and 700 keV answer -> 51.4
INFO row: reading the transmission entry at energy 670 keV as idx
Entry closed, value 51.77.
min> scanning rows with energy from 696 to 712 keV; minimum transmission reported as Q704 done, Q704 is 48.68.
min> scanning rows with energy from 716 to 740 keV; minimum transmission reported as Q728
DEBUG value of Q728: 51.17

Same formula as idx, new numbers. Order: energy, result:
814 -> 53.27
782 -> 54.18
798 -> 52.98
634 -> 48.6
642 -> 50.77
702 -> 48.68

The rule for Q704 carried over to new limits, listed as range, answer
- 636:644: 50.49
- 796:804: 52.89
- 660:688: 50.94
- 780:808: 51.4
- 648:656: 51.44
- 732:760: 49.72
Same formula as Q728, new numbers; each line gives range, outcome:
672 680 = 51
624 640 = 48.6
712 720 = 50.77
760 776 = 51.59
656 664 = 50.35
